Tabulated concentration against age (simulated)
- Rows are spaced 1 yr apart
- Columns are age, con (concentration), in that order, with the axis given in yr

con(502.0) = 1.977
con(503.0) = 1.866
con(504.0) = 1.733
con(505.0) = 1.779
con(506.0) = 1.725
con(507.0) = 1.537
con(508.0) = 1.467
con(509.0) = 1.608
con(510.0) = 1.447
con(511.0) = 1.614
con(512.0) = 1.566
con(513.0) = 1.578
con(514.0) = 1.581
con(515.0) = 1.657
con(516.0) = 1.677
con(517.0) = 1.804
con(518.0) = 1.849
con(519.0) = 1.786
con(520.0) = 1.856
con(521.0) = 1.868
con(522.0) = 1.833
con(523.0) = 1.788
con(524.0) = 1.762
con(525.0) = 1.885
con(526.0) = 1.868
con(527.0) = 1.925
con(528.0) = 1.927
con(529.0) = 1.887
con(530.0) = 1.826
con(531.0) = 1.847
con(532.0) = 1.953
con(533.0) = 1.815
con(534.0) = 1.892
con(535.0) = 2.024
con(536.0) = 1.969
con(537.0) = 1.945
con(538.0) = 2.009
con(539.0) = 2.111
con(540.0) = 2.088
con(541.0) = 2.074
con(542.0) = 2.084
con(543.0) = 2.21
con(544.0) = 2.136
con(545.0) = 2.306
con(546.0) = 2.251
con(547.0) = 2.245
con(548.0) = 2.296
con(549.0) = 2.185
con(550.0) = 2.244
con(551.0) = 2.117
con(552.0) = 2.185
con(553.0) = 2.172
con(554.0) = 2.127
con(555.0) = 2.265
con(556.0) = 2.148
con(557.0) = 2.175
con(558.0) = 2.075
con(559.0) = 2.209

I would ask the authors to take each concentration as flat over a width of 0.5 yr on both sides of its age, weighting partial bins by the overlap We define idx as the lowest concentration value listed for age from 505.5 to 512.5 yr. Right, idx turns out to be 1.447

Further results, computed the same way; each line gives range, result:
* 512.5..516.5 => 1.578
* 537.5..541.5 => 2.009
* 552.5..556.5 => 2.127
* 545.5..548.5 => 2.245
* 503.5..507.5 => 1.537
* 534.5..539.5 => 1.945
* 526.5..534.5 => 1.815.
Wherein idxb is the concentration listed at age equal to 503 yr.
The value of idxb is 1.866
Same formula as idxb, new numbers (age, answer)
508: 1.467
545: 2.306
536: 1.969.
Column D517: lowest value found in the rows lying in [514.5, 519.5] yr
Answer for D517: 1.657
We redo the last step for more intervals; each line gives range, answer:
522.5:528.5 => 1.762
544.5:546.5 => 2.251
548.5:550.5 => 2.185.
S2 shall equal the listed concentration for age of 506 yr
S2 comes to 1.725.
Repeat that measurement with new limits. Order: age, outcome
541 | 2.074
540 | 2.088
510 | 1.447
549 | 2.185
